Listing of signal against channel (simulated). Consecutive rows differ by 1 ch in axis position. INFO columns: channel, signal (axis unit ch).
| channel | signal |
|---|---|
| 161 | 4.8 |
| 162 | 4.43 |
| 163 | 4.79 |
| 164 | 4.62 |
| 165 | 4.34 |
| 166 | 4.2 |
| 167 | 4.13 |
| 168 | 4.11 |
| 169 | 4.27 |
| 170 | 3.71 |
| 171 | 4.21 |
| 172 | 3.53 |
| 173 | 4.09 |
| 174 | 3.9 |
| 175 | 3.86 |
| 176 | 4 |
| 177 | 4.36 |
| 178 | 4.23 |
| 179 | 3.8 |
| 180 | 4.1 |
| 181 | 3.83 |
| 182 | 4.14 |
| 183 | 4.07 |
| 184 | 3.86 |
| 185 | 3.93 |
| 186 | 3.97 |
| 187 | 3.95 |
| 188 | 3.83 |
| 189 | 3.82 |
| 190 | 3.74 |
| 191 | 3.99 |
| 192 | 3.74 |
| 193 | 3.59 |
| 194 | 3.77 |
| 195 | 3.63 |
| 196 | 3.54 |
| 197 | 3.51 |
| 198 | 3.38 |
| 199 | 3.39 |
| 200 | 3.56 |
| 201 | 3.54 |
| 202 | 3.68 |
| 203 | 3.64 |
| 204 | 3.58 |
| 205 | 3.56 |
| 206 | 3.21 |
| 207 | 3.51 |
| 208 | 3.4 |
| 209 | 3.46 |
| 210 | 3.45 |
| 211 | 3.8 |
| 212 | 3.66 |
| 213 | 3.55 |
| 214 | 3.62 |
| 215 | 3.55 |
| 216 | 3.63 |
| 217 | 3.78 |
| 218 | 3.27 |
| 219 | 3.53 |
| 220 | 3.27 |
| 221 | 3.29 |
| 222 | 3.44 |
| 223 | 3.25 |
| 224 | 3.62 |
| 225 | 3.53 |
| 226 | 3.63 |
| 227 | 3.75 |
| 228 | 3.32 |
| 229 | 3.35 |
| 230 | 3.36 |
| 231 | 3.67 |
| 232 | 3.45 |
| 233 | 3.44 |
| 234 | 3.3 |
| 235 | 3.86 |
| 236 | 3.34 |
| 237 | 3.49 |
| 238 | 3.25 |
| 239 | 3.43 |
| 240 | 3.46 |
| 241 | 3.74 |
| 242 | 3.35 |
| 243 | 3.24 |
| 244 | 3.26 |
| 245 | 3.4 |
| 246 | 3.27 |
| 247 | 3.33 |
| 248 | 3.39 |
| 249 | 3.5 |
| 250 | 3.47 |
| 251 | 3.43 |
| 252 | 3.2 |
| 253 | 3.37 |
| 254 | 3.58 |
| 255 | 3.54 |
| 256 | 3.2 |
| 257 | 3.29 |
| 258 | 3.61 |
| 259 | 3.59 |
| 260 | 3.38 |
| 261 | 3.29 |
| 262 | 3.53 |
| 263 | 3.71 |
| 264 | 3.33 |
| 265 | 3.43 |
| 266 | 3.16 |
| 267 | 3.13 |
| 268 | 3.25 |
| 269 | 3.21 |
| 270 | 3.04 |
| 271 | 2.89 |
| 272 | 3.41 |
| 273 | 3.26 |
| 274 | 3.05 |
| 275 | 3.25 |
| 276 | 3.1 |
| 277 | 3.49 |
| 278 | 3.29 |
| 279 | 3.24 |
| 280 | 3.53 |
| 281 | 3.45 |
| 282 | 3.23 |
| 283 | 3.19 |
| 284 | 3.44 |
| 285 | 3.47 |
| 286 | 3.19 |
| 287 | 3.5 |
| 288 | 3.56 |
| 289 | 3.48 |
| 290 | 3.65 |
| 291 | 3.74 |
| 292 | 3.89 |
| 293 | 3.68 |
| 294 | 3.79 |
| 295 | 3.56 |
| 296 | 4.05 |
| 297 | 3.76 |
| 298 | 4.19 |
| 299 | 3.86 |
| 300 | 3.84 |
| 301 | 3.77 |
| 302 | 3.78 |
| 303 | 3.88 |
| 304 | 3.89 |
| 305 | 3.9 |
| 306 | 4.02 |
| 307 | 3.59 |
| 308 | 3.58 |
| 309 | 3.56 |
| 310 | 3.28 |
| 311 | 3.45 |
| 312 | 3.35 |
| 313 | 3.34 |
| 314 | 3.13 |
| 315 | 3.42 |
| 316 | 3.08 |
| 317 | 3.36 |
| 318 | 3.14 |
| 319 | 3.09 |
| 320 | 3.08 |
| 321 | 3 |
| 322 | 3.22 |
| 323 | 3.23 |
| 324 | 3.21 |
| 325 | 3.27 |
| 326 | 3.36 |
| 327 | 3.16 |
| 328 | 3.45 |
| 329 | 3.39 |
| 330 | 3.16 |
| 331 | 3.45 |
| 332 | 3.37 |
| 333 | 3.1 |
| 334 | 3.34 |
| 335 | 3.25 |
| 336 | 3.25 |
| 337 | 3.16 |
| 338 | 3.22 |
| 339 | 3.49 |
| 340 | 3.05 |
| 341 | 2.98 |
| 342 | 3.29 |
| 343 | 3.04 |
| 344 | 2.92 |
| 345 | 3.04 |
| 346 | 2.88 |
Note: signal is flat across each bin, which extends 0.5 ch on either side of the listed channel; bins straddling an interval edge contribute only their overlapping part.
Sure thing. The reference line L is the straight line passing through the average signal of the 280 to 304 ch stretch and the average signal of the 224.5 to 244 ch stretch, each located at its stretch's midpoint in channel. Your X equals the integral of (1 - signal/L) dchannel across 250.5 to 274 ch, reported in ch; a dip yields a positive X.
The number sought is 1.5 ch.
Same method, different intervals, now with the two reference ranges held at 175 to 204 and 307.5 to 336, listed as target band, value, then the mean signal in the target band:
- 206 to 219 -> 0.6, 3.54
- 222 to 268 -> 2.0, 3.43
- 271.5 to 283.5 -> 0.6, 3.29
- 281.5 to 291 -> 0.0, 3.43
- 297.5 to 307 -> -1.5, 3.89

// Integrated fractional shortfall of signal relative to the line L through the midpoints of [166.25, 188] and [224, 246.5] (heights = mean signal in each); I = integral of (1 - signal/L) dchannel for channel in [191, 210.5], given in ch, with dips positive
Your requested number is 1.2 ch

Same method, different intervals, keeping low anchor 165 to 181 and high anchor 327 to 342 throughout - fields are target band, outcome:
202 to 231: 2.4 ch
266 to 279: 1.3 ch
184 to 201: 1.0 ch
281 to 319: -1.7 ch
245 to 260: 1.0 ch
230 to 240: 0.7 ch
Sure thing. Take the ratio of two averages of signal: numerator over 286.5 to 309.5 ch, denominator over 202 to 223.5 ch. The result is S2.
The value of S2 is 1.07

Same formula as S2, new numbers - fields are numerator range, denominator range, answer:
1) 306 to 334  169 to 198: 0.85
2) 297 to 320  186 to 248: 1.01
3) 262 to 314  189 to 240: 0.99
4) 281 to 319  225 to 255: 1.04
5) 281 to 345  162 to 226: 0.91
